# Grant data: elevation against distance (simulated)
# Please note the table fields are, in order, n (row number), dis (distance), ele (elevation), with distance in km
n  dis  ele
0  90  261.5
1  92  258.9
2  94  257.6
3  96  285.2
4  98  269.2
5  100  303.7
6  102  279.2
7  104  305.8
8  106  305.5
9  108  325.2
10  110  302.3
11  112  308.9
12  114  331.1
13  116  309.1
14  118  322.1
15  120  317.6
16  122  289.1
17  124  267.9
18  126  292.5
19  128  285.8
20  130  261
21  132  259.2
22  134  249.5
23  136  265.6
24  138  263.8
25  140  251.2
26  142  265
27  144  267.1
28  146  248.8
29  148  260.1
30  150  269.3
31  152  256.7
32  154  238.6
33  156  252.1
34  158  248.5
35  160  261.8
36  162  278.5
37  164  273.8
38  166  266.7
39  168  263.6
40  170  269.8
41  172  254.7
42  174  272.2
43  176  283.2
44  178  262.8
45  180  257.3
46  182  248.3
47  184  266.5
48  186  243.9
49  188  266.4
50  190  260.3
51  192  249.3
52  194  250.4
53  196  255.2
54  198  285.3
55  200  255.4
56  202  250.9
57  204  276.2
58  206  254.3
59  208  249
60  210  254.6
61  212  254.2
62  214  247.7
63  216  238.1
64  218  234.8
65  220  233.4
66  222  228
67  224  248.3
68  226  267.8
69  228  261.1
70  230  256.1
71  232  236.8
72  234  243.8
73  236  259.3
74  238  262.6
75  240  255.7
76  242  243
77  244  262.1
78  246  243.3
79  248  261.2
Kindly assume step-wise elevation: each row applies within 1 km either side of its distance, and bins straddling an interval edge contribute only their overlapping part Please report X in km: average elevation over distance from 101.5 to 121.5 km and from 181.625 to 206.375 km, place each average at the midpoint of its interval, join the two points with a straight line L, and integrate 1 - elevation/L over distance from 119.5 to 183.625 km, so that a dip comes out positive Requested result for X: 4.5 km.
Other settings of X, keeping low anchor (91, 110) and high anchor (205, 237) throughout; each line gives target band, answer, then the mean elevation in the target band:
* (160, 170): -0.11 km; 270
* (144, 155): 0.66 km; 256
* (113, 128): -1.12 km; 303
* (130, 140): 0.65 km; 259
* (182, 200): -0.05 km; 259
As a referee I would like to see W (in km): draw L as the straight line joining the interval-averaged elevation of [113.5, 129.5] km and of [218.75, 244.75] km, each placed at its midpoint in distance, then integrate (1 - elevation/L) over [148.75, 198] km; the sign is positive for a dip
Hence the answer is 2.75 km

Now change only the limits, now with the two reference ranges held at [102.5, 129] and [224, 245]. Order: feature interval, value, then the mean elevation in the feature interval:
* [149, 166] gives 1.6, 260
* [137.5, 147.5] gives 1.2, 259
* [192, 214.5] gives 0.9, 257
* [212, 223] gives 1.0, 238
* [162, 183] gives 1.1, 266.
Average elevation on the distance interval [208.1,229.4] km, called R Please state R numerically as 247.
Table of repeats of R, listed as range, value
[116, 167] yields 269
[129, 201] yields 261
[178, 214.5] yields 257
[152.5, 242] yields 256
